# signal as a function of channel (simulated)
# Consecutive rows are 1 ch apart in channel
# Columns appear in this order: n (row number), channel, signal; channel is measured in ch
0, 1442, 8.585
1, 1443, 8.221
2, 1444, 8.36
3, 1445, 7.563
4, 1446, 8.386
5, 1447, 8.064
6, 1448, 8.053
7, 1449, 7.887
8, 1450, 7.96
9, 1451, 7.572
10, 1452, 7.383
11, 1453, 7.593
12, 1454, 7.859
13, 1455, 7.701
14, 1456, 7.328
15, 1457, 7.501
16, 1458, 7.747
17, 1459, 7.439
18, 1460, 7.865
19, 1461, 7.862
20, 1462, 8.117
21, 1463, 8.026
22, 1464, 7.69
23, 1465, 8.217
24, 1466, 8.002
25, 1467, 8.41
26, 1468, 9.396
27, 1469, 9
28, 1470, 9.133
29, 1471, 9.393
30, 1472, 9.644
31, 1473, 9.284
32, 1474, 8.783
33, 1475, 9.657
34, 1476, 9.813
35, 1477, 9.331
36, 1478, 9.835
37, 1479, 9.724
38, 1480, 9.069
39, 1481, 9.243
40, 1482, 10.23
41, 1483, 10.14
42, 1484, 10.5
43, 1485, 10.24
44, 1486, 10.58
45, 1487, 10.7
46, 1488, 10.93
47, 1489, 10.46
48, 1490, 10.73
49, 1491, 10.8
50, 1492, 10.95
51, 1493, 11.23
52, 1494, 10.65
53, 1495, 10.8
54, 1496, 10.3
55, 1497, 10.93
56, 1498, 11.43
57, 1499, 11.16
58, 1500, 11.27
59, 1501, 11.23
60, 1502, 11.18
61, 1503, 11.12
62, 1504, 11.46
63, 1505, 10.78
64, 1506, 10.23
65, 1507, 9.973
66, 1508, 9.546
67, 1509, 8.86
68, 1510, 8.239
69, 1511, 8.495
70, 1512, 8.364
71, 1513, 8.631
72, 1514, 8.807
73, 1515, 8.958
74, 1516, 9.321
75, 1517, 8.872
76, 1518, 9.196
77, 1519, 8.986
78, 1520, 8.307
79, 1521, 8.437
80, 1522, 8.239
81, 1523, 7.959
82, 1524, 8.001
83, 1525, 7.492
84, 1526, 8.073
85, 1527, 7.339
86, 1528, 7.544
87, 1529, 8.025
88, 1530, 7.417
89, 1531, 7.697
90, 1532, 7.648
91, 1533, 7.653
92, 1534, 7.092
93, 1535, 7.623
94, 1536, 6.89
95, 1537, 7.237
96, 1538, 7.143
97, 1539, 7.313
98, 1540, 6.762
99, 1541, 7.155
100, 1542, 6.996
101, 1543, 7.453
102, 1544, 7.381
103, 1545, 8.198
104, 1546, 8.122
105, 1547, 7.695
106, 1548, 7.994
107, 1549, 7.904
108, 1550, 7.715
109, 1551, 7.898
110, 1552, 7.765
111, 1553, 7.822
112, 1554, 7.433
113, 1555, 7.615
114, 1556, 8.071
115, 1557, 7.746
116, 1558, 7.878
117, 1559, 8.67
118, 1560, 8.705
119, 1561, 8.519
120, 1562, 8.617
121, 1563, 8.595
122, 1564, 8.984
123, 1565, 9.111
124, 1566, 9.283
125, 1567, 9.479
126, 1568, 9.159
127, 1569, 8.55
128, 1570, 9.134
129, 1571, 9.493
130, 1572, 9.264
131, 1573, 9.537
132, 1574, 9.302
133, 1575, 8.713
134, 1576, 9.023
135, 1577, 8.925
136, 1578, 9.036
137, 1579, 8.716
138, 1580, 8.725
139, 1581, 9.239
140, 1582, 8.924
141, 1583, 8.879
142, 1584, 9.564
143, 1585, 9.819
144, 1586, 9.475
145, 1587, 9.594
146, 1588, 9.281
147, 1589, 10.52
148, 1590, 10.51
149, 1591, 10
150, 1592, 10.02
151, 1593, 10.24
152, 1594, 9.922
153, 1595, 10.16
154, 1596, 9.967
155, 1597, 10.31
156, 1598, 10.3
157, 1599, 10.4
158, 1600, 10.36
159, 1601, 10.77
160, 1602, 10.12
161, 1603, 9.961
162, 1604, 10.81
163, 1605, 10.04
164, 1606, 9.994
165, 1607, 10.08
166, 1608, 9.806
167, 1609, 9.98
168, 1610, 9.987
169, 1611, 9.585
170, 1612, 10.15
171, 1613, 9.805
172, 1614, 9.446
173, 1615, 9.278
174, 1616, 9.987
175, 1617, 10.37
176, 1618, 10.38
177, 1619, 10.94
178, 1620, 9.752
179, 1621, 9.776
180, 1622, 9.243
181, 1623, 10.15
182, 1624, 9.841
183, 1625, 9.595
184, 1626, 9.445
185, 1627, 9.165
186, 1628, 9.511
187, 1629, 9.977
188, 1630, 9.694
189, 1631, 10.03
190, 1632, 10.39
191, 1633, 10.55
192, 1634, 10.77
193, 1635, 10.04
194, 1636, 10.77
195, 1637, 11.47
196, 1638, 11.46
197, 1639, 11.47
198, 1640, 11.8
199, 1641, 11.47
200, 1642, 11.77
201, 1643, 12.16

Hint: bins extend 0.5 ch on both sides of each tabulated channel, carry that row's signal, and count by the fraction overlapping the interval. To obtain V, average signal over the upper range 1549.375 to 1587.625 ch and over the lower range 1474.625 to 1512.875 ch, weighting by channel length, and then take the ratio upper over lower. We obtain 0.9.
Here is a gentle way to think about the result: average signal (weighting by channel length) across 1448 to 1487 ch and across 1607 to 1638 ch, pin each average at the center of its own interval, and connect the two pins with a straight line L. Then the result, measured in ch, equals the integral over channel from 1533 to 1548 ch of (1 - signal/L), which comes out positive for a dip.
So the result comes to 3.13 ch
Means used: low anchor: 8.73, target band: 7.39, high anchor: 10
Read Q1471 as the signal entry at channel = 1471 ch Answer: 9.393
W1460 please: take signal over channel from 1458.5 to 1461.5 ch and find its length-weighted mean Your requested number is 7.72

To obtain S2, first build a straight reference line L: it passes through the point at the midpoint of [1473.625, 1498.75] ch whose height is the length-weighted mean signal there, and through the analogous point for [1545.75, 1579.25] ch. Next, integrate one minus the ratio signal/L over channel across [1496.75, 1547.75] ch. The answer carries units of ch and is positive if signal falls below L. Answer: 4.8 ch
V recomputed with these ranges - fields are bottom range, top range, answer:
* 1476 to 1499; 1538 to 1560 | 0.74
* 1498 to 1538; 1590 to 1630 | 1.13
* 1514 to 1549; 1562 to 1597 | 1.20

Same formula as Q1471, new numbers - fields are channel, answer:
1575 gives 8.713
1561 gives 8.519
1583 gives 8.879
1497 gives 10.93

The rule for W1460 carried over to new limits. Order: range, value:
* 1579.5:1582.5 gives 8.96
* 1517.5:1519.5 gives 9.09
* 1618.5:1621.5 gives 10.2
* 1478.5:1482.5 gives 9.57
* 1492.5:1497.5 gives 10.8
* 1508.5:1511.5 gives 8.53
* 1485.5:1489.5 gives 10.7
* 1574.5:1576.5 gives 8.87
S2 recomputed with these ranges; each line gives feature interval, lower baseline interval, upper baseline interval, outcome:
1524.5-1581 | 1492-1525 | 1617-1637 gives 9.7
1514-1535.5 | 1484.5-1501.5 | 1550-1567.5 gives 3.4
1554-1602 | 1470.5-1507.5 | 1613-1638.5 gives 4.2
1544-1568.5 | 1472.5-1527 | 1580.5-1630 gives 3.9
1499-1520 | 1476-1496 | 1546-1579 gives 0.2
